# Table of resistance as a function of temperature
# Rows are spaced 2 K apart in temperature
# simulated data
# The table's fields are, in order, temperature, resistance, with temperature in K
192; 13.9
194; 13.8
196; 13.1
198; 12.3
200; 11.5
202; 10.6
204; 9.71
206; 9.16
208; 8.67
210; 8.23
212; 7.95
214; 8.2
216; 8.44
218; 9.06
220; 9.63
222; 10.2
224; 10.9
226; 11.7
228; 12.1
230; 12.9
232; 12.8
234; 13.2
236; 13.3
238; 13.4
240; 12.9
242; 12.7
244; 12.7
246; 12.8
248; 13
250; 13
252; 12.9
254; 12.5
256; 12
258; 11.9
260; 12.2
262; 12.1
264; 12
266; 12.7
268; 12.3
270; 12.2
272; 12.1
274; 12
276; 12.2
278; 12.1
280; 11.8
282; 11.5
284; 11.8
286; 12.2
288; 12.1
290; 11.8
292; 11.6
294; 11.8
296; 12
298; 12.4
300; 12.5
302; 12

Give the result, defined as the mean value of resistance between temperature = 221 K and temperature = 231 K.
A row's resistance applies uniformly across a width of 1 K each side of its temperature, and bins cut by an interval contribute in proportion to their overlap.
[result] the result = 11.6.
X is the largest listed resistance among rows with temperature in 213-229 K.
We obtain 12.1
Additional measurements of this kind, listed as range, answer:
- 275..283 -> 12.2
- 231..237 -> 13.3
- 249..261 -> 13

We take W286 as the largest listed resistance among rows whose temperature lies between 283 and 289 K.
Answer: 12.2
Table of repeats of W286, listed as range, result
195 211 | 13.1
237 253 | 13.4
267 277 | 12.3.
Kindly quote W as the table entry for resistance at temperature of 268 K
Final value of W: 12.3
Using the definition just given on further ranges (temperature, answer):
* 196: 13.1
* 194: 13.8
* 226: 11.7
